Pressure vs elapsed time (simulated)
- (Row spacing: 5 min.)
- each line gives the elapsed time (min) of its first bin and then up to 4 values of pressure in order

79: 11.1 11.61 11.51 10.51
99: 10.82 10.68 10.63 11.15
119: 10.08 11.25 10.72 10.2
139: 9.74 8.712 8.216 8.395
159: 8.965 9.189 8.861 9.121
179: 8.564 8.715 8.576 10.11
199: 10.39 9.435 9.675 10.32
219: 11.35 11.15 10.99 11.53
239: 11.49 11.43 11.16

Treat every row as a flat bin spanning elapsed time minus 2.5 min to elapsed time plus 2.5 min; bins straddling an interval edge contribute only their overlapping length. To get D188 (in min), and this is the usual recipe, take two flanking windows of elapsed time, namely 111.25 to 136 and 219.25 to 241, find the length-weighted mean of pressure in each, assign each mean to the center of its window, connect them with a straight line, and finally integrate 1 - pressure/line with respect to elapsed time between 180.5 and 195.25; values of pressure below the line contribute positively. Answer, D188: 2.72 min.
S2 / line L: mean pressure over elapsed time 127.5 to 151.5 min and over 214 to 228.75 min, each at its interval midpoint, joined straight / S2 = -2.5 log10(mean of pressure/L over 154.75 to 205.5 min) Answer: 0.12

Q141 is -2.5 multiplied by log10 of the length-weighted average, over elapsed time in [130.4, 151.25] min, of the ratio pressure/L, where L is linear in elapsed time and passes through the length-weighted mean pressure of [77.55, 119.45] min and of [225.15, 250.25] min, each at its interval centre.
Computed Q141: 0.186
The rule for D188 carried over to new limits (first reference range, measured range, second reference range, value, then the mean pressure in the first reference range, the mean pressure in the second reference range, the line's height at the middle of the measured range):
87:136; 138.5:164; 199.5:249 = 4.75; 10.8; 10.8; 10.8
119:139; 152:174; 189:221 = 3.03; 10.5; 10.1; 10.3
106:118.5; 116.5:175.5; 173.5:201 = 3.63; 10.8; 9.23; 10.1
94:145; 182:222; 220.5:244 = 4.45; 10.5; 11.3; 11.1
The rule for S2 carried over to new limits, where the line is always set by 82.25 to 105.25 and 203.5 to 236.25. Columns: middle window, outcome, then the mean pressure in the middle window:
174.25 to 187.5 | 0.23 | 8.72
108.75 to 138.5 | 0.03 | 10.6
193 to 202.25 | 0.06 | 10.2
